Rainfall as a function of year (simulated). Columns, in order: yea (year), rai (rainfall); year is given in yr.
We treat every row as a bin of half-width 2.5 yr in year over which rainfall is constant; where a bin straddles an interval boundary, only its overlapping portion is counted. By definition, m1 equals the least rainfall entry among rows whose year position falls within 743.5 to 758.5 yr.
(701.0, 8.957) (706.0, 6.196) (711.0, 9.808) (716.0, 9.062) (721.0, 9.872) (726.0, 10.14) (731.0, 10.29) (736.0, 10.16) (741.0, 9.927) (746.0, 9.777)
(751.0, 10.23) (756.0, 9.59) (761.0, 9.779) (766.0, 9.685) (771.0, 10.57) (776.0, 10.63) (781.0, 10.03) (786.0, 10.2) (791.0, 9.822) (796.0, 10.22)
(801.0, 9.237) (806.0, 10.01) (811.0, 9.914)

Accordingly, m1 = 9.59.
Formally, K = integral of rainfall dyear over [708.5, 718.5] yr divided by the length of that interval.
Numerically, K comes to 9.43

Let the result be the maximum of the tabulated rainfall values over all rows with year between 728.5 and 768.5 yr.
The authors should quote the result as 10.29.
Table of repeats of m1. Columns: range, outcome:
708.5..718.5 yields 9.062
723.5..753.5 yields 9.777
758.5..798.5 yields 9.685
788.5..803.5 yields 9.237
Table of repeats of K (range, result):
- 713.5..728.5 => 9.69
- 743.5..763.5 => 9.84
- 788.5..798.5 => 10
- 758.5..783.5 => 10.1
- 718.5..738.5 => 10.1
